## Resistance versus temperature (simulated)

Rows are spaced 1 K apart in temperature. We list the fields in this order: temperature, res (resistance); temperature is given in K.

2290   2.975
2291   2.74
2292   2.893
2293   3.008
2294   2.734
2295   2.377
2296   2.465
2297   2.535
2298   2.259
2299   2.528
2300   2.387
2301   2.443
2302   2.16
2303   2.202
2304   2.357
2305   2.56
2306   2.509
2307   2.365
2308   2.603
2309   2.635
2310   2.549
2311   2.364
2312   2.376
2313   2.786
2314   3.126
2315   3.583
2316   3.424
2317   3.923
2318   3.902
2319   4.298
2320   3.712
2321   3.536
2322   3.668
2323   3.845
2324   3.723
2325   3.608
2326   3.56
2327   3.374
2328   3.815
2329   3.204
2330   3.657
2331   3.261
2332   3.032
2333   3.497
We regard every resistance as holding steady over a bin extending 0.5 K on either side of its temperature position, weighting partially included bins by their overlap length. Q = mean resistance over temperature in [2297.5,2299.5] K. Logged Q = 2.39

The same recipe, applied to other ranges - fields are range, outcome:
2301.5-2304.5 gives 2.24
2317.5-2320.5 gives 3.97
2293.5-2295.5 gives 2.56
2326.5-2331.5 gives 3.46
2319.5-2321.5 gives 3.62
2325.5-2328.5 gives 3.58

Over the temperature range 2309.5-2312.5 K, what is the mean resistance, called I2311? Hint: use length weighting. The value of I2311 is 2.43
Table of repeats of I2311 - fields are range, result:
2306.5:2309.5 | 2.53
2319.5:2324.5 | 3.7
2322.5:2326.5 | 3.68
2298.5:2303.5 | 2.34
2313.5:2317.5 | 3.51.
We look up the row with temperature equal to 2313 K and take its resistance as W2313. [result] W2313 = 2.786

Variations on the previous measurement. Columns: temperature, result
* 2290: 2.975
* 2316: 3.424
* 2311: 2.364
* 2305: 2.56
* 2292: 2.893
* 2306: 2.509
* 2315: 3.583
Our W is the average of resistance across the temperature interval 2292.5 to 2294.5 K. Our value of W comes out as 2.87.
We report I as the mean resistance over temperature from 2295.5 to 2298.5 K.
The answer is 2.42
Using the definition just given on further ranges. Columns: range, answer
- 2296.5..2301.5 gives 2.43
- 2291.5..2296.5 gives 2.7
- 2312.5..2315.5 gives 3.16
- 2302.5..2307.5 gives 2.4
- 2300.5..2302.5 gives 2.3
